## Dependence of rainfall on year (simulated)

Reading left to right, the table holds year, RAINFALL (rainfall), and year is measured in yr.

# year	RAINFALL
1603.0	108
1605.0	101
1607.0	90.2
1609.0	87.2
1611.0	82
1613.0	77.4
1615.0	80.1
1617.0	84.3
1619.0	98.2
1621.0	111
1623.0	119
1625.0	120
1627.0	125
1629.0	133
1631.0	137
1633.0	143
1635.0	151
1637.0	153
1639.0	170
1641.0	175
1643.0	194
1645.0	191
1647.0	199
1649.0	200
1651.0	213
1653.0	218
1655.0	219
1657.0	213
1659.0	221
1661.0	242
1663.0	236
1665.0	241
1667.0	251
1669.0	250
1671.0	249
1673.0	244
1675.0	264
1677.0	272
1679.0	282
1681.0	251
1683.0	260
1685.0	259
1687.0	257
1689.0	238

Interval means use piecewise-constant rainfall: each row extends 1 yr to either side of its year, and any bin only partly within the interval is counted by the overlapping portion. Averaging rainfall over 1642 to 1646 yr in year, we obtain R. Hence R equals 192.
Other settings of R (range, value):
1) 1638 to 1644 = 180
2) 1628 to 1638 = 143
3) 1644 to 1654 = 204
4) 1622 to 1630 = 124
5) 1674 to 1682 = 267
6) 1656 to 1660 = 217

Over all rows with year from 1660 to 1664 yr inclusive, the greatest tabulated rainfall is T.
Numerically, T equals 242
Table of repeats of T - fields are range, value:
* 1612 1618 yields 84.3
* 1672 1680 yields 282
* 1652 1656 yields 219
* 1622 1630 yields 133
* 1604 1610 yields 101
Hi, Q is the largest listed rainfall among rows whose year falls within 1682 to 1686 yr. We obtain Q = 260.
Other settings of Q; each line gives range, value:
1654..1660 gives 221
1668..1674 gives 250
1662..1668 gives 251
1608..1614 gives 87.2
